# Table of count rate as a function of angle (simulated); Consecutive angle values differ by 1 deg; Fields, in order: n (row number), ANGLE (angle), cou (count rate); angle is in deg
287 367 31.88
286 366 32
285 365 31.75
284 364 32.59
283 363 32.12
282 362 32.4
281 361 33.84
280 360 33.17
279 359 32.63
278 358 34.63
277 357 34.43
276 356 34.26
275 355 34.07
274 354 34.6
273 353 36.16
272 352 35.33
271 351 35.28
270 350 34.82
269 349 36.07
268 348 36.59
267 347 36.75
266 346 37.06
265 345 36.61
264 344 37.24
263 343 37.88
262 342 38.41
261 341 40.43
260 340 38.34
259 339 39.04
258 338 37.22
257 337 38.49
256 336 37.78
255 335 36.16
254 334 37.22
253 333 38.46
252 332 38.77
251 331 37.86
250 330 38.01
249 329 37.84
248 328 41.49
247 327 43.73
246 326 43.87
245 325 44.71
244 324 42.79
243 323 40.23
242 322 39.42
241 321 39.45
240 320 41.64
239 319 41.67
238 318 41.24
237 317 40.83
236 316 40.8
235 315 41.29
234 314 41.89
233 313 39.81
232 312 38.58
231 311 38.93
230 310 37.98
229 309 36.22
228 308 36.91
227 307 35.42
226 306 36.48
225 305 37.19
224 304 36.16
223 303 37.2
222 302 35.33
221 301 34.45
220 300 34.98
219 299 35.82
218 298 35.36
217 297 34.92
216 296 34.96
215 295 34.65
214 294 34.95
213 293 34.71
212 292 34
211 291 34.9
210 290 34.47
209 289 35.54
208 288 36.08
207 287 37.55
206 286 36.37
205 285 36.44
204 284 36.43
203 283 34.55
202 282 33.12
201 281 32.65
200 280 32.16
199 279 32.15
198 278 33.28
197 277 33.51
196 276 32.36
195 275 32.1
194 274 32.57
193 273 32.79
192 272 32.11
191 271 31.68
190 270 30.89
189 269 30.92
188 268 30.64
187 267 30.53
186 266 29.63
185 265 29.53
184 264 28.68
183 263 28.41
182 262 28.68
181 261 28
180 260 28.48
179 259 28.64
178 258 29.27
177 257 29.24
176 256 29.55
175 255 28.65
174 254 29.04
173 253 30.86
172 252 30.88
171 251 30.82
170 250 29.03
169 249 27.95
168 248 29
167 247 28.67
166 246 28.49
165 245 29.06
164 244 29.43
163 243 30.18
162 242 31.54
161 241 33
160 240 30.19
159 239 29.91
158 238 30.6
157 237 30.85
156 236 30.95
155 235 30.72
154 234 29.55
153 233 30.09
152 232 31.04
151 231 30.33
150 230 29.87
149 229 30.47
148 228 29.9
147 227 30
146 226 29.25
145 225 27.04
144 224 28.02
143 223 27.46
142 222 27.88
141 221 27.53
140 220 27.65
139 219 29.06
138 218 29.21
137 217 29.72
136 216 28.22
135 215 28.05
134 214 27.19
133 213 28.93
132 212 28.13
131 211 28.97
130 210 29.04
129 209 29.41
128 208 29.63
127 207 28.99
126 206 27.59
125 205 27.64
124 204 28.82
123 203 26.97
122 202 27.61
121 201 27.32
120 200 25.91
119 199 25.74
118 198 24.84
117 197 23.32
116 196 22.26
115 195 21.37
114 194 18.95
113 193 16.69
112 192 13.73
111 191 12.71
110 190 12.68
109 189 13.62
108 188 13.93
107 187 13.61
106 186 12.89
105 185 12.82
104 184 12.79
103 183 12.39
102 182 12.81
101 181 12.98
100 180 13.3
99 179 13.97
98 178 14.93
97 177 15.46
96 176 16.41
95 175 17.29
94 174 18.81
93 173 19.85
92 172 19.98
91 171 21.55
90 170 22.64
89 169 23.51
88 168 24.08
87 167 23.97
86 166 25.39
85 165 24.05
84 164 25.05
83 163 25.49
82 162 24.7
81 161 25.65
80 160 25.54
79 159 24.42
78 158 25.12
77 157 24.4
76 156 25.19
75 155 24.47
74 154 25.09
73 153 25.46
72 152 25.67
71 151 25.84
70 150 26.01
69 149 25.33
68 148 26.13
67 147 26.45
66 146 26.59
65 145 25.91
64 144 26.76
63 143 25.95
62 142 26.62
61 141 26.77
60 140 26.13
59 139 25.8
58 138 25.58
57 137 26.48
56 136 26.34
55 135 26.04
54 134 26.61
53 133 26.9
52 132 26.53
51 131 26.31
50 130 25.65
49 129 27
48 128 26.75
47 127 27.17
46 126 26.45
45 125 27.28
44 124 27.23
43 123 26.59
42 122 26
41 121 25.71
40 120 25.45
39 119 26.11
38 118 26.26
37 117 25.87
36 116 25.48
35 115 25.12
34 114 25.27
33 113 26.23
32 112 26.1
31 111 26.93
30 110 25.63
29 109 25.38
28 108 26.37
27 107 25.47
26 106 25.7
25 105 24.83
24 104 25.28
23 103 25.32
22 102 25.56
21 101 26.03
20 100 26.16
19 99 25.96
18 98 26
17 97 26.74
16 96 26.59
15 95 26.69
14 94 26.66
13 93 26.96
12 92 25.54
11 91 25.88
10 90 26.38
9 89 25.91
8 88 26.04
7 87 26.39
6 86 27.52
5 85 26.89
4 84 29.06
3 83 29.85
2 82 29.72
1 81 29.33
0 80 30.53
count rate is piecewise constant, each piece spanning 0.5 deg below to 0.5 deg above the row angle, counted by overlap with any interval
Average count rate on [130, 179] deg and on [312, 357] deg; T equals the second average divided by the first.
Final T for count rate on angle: 1.60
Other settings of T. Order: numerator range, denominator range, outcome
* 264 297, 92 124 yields 1.28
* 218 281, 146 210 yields 1.38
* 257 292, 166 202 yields 1.77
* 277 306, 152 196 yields 1.80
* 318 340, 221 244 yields 1.33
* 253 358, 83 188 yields 1.47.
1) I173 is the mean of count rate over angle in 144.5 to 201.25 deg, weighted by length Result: 20.8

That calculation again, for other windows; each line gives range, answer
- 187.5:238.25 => 26.4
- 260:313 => 33.9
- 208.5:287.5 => 30.3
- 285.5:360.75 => 37.4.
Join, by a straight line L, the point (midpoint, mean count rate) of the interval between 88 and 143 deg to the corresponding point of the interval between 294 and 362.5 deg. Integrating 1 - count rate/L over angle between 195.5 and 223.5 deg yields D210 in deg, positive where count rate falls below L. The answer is 3.2 deg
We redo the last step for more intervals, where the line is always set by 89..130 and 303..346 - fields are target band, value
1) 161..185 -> 8.6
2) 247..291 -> 5.2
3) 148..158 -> 1.2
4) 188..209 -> 5.9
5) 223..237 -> 1.5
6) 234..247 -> 1.4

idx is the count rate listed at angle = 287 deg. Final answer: 37.55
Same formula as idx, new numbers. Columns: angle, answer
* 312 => 38.58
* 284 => 36.43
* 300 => 34.98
